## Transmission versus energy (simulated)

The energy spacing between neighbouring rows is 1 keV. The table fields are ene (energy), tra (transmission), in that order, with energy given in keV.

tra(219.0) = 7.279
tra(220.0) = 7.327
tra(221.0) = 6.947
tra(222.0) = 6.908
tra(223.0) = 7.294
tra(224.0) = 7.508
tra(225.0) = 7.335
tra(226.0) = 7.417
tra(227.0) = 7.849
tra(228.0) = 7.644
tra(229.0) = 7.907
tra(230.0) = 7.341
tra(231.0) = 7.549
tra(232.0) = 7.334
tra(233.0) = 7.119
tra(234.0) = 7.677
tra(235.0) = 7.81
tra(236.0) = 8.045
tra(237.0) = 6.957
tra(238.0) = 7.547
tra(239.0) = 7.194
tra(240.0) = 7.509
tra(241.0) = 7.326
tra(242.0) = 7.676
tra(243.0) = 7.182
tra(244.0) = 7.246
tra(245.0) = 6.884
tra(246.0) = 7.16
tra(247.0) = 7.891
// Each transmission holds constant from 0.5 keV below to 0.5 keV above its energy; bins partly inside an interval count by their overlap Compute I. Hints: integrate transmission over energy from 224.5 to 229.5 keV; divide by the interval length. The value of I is 7.63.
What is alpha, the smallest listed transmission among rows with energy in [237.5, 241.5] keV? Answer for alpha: 7.194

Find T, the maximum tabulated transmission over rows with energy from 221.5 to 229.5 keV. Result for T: 7.907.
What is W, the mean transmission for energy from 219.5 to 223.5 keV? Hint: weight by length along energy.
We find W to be 7.12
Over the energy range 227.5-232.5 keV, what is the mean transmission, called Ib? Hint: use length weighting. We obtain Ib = 7.56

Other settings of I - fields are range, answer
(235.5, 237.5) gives 7.5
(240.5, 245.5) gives 7.26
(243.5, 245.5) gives 7.07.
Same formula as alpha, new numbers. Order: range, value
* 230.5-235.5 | 7.119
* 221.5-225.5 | 6.908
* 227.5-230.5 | 7.341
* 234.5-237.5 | 6.957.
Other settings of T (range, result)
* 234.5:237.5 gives 8.045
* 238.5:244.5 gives 7.676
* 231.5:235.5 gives 7.81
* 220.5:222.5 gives 6.947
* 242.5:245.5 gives 7.246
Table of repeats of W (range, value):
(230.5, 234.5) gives 7.42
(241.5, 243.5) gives 7.43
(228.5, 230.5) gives 7.62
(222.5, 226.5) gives 7.39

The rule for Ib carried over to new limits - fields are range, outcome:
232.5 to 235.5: 7.54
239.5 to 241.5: 7.42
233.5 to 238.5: 7.61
